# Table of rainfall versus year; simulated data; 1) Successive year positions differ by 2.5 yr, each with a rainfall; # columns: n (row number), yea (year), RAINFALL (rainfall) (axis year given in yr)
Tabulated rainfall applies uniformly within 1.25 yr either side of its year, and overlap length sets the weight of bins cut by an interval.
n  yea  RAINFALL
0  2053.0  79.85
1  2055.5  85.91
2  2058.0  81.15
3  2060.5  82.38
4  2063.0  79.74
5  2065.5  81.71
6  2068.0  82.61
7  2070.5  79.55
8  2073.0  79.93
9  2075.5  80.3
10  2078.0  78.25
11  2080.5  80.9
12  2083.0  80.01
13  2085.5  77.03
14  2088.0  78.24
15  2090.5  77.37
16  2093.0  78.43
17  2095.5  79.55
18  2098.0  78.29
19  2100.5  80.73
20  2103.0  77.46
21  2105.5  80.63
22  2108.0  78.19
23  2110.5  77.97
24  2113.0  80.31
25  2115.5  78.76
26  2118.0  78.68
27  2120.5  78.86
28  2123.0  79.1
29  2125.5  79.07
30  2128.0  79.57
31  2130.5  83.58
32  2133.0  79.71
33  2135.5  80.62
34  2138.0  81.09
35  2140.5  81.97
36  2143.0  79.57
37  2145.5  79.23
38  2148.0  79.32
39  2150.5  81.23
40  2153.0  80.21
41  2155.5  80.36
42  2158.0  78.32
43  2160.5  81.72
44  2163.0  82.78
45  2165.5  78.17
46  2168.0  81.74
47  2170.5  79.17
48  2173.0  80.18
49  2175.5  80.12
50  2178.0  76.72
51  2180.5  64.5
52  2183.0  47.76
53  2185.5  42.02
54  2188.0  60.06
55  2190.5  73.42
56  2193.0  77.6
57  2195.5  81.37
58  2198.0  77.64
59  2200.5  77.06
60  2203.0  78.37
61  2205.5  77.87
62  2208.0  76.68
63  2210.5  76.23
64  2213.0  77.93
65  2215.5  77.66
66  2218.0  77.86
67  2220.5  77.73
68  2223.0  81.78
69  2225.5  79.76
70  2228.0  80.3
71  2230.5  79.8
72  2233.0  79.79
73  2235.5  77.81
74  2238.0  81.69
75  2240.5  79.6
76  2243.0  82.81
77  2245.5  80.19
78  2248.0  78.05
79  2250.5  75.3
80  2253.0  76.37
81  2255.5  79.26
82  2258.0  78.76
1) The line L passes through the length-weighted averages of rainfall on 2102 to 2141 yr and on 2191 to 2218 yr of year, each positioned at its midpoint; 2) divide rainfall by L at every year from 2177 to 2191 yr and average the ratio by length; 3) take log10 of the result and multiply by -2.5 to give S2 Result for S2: 0.29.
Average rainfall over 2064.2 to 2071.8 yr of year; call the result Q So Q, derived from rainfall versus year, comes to 81.3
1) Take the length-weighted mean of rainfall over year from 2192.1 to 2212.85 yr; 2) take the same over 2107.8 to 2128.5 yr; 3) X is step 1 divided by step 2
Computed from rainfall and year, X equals 0.99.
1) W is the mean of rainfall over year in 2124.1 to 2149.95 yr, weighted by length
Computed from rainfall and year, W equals 80.4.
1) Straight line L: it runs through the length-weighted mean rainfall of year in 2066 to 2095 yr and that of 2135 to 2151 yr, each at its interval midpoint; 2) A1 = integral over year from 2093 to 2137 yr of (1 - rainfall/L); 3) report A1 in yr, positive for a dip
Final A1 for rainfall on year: 0.3 yr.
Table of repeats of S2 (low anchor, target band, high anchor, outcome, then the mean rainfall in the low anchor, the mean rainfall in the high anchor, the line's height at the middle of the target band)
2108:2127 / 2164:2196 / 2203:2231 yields 0.11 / 78.9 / 78.5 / 78.6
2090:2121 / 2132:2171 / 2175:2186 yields -0.17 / 78.9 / 62.4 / 68.8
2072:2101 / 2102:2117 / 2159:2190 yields -0.03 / 79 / 71.4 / 77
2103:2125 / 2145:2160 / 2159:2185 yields -0.06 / 79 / 74.4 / 75.9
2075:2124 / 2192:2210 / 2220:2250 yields 0.02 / 78.9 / 79.9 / 79.6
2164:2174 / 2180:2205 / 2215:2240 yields 0.17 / 79.9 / 79.5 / 79.7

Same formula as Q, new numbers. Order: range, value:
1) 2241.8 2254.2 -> 78.5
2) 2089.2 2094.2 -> 77.9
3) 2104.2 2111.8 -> 78.9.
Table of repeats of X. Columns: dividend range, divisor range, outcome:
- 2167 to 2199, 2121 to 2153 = 0.88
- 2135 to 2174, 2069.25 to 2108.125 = 1.02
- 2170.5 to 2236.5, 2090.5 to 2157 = 0.94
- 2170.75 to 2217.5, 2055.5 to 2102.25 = 0.91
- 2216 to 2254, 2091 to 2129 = 1.00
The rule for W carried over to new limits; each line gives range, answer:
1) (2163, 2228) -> 74.7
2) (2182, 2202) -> 67.5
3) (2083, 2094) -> 78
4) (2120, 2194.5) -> 76.2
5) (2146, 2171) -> 80.3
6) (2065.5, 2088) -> 79.8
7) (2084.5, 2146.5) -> 79.4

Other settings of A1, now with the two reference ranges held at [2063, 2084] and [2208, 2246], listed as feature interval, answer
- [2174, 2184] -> 1.5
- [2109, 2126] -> 0.2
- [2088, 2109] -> 0.4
